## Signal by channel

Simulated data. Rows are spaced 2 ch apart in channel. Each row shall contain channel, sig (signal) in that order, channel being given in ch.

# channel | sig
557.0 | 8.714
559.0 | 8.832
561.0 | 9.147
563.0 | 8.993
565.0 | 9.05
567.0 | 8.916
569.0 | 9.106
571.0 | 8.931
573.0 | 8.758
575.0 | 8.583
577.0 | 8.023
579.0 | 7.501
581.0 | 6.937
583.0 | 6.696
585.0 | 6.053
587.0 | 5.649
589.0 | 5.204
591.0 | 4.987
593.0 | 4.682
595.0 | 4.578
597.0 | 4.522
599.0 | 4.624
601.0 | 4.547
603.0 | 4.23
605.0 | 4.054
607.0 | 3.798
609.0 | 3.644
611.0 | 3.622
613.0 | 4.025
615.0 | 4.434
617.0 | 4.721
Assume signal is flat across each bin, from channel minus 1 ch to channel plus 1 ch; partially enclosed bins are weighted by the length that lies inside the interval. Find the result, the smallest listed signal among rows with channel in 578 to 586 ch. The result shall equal 6.053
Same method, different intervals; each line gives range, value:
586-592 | 4.987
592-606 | 4.054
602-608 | 3.798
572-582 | 6.937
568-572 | 8.931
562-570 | 8.916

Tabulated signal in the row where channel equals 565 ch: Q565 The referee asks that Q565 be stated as 9.05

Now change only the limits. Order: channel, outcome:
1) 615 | 4.434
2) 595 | 4.578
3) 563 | 8.993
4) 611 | 3.622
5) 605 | 4.054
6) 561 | 9.147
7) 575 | 8.583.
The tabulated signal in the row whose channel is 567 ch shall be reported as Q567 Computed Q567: 8.916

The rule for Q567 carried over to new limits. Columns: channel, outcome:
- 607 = 3.798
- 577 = 8.023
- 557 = 8.714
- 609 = 3.644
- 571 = 8.931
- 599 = 4.624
